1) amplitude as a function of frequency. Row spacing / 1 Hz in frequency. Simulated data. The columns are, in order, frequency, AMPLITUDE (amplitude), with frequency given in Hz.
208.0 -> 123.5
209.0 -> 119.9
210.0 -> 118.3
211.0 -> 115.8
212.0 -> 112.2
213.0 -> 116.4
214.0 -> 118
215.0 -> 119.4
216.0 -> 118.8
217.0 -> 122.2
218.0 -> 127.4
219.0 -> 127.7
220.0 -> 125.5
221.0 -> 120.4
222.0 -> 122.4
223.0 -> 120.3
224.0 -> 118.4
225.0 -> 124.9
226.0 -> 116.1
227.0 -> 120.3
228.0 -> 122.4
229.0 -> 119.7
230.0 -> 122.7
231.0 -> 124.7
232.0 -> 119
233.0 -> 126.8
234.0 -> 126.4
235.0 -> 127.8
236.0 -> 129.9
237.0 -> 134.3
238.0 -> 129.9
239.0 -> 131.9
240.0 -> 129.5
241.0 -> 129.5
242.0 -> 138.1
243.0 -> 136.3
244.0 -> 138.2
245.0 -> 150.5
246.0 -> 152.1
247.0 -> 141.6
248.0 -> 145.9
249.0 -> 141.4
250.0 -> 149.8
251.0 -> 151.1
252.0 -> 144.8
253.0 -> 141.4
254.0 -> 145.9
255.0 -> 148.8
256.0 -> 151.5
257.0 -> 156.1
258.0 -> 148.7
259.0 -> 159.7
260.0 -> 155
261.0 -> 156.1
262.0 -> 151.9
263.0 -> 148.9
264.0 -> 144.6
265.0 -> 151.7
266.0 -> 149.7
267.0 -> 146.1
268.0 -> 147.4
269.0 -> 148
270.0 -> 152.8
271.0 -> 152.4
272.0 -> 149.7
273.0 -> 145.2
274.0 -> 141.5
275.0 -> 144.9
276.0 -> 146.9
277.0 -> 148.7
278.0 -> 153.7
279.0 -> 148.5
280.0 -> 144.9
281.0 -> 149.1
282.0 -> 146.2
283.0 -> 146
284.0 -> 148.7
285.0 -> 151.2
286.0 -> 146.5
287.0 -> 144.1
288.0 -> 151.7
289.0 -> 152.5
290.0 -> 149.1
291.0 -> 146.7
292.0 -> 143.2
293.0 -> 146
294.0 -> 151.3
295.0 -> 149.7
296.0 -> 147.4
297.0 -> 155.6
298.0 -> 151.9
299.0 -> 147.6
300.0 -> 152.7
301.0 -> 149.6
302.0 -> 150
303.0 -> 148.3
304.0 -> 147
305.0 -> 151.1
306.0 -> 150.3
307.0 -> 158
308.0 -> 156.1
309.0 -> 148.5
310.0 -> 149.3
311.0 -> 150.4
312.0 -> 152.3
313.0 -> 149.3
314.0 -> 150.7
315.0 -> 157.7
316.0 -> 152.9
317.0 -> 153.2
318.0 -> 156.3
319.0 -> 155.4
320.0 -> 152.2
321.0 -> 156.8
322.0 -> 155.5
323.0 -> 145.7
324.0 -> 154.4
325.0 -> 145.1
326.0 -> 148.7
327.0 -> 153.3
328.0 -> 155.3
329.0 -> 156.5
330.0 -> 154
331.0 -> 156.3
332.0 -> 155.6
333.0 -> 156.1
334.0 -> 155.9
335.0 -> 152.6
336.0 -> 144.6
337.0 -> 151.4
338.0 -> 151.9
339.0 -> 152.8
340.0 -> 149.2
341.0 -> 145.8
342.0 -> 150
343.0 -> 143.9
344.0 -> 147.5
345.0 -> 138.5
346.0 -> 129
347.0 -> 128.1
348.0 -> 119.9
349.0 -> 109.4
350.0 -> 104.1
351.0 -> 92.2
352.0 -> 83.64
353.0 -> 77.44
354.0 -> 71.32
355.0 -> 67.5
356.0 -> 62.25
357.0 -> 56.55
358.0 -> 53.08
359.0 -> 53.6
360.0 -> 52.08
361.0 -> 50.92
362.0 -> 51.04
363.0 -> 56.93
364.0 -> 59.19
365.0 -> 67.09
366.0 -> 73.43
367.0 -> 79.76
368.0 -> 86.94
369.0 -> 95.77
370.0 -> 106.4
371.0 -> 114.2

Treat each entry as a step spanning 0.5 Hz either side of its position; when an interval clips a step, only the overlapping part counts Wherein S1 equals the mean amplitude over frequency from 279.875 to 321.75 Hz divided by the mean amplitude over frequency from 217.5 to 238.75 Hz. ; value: 1.2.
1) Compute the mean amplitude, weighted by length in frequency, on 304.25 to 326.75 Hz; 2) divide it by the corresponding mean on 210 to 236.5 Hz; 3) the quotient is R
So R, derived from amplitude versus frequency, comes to 1.3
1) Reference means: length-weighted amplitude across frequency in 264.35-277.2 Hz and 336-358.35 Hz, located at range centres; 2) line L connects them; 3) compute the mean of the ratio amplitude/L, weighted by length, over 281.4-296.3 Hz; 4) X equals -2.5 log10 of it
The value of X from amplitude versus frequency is -0.061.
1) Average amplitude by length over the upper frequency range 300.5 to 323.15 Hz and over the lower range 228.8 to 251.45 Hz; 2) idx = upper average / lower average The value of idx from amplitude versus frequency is 1.1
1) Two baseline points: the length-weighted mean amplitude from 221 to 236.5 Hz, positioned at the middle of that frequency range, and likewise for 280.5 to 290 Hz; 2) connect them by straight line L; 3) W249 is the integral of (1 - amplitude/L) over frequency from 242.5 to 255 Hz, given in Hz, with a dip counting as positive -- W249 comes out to -1.3 Hz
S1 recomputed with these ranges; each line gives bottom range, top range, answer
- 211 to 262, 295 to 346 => 1.14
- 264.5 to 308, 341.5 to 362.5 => 0.62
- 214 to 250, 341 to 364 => 0.71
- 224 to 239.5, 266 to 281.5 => 1.19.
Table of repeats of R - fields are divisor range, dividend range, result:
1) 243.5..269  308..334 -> 1.03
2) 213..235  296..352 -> 1.20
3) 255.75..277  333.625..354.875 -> 0.85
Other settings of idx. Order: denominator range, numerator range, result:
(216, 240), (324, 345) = 1.21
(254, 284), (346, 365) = 0.51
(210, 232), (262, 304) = 1.23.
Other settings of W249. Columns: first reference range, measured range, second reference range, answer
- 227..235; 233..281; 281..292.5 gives -3.6 Hz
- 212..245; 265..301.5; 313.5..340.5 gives -2.1 Hz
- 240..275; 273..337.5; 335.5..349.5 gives -3.4 Hz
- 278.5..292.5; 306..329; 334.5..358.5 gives -3.8 Hz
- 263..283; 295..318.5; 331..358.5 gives -2.8 Hz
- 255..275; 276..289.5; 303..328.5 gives 0.2 Hz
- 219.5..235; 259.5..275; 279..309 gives -1.2 Hz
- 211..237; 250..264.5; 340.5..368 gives -4.6 Hz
